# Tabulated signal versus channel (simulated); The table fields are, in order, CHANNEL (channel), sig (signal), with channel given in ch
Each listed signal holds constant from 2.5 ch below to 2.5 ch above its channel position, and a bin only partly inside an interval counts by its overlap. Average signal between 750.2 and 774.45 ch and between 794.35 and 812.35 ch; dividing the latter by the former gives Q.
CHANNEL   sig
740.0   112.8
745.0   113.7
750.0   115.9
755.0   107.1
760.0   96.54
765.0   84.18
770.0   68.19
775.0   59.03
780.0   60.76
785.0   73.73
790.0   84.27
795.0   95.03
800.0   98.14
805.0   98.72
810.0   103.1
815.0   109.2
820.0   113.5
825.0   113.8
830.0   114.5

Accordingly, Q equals 1.1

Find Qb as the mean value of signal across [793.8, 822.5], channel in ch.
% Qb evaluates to 103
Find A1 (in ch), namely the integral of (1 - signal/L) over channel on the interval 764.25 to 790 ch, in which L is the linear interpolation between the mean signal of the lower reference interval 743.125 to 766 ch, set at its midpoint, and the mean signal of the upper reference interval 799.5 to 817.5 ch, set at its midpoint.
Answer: 8.47 ch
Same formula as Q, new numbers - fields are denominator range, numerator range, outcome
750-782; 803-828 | 1.31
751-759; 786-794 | 0.79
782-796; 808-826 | 1.33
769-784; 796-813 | 1.58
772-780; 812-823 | 1.85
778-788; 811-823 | 1.61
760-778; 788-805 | 1.27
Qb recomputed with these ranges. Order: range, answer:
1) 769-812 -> 82.6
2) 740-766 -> 105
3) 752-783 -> 79.8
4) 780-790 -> 73.1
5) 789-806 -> 94.5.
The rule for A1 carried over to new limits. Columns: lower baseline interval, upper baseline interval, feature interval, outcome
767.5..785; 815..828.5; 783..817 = -1.9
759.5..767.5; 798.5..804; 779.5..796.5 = 2.8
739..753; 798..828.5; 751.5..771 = 3.5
